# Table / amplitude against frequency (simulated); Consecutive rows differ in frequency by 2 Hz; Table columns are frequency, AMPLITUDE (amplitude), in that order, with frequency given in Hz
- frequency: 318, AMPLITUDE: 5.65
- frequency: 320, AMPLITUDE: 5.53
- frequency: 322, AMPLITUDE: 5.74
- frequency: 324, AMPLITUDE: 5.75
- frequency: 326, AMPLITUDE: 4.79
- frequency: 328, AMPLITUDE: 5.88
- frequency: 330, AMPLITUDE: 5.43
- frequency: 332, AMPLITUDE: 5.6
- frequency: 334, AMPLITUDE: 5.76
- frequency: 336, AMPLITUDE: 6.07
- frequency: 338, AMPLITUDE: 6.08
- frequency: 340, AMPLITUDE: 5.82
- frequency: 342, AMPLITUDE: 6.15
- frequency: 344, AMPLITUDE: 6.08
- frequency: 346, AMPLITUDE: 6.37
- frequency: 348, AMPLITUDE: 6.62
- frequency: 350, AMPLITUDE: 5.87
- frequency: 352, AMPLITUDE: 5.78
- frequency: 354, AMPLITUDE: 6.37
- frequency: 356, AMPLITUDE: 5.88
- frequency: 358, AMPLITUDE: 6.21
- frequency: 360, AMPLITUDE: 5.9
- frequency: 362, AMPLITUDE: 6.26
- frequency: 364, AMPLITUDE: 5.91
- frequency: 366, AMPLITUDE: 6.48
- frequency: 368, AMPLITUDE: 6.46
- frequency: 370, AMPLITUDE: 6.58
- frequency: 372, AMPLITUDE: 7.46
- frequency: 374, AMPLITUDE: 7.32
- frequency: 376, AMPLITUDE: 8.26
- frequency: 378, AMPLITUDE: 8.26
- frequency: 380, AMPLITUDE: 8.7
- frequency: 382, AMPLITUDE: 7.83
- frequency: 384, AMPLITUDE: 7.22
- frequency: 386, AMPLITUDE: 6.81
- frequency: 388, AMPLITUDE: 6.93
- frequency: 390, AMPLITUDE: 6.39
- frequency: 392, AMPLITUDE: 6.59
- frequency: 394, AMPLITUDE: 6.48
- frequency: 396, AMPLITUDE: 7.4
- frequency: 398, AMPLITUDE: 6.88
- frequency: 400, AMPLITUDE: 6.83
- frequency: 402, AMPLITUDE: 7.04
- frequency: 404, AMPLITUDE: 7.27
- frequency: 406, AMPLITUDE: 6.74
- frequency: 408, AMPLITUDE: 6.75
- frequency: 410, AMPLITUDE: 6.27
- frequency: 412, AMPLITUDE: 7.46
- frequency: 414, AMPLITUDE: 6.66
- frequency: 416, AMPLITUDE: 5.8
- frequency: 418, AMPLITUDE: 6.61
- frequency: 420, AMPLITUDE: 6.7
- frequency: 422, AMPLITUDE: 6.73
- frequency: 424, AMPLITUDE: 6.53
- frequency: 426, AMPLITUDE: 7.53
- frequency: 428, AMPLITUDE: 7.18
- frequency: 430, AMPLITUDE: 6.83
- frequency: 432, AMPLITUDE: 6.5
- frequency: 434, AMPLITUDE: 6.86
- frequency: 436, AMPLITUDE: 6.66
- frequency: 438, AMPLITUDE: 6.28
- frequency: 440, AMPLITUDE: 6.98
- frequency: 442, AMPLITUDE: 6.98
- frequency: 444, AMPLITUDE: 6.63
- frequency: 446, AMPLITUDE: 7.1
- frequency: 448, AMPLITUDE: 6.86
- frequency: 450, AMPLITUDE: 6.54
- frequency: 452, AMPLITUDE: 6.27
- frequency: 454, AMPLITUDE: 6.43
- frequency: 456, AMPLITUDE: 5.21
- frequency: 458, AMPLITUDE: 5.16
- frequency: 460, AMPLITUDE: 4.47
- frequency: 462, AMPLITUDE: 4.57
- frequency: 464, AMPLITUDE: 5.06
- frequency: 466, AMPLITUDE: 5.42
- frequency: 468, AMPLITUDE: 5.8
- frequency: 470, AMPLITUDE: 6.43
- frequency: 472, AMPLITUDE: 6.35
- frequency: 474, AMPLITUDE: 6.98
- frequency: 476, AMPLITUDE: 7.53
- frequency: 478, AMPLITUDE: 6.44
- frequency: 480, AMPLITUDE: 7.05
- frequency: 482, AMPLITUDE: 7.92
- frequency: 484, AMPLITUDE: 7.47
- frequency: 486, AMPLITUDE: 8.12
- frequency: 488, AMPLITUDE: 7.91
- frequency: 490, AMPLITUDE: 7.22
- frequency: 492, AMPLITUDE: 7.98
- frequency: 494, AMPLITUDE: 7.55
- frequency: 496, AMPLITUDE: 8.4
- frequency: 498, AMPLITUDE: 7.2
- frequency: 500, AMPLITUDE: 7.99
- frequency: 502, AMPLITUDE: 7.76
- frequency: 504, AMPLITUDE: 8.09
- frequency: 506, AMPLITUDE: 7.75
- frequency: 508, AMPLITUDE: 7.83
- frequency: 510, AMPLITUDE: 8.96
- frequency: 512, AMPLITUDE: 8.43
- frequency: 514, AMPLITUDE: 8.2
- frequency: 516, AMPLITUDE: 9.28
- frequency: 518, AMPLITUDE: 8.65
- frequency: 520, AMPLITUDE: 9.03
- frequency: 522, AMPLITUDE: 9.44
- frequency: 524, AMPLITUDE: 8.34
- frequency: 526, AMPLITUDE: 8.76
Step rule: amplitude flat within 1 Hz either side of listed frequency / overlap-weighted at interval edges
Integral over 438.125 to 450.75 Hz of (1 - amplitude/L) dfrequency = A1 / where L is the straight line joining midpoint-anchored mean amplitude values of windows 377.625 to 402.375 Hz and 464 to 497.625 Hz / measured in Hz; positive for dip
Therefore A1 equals 0.5 Hz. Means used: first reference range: 7.16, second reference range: 7.1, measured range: 6.82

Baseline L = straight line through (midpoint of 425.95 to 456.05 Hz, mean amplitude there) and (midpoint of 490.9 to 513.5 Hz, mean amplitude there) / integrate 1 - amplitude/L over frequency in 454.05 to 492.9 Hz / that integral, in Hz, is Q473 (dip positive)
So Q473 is 4.94 Hz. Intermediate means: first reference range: 6.7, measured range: 6.47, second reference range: 8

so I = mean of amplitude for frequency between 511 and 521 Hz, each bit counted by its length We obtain 8.72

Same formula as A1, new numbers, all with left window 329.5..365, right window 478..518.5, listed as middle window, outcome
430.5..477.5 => 7.3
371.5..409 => -3.8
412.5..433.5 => 0.8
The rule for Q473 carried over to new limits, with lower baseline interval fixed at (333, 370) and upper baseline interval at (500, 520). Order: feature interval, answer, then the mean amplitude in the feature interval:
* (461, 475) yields 3.5 Hz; 5.8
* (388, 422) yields 0.6 Hz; 6.75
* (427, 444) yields 1.2 Hz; 6.77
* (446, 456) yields 1.4 Hz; 6.45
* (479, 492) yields 0.6 Hz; 7.64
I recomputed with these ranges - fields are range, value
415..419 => 6.21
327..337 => 5.75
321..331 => 5.52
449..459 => 5.92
